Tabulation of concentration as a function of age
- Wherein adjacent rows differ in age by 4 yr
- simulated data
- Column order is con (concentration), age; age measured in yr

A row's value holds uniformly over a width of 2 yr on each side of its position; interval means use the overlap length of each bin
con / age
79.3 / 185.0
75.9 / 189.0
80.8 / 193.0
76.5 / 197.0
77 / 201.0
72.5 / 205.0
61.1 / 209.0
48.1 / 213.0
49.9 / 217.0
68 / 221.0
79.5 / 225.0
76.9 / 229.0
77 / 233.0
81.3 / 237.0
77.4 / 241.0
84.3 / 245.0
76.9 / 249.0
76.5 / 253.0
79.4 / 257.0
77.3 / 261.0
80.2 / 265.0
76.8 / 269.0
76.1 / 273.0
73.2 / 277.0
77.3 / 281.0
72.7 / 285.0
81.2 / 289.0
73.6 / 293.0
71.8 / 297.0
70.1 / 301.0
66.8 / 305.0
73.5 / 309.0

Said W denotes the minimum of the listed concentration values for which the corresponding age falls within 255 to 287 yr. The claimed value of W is 72.7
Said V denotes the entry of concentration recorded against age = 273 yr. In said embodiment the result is 76.1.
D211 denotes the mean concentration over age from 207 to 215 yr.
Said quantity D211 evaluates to 54.6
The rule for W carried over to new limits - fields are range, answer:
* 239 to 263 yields 76.5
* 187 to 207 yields 72.5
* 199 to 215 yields 48.1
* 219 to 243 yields 68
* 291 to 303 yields 70.1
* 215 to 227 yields 49.9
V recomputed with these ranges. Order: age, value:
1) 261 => 77.3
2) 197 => 76.5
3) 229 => 76.9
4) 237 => 81.3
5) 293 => 73.6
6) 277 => 73.2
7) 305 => 66.8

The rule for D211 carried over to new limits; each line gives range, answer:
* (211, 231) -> 64.5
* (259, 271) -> 78.1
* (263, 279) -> 76.6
